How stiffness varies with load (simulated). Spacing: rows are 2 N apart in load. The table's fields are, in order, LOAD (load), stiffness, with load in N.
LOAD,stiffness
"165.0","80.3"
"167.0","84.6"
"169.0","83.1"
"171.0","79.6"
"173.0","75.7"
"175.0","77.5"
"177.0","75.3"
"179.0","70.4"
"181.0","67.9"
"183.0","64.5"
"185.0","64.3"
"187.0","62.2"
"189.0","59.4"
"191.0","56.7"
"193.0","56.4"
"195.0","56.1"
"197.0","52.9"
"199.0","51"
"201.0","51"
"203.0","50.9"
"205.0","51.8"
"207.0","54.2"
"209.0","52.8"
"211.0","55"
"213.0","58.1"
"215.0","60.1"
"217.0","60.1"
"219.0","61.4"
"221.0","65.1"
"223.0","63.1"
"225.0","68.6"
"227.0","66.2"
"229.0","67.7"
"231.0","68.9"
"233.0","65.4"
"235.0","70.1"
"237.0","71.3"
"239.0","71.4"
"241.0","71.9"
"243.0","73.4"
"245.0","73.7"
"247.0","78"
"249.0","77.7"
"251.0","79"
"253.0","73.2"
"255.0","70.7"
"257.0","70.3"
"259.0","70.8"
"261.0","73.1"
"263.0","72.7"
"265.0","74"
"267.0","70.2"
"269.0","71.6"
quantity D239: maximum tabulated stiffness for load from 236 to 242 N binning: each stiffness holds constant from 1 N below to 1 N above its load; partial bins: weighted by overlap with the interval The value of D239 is 71.9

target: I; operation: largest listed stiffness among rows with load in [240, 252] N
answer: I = 79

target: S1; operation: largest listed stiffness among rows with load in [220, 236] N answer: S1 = 70.1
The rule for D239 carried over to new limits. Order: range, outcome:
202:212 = 55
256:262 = 73.1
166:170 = 84.6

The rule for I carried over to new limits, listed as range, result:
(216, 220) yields 61.4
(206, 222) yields 65.1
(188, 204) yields 59.4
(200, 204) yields 51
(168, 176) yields 83.1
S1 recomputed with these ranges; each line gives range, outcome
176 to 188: 75.3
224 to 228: 68.6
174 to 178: 77.5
